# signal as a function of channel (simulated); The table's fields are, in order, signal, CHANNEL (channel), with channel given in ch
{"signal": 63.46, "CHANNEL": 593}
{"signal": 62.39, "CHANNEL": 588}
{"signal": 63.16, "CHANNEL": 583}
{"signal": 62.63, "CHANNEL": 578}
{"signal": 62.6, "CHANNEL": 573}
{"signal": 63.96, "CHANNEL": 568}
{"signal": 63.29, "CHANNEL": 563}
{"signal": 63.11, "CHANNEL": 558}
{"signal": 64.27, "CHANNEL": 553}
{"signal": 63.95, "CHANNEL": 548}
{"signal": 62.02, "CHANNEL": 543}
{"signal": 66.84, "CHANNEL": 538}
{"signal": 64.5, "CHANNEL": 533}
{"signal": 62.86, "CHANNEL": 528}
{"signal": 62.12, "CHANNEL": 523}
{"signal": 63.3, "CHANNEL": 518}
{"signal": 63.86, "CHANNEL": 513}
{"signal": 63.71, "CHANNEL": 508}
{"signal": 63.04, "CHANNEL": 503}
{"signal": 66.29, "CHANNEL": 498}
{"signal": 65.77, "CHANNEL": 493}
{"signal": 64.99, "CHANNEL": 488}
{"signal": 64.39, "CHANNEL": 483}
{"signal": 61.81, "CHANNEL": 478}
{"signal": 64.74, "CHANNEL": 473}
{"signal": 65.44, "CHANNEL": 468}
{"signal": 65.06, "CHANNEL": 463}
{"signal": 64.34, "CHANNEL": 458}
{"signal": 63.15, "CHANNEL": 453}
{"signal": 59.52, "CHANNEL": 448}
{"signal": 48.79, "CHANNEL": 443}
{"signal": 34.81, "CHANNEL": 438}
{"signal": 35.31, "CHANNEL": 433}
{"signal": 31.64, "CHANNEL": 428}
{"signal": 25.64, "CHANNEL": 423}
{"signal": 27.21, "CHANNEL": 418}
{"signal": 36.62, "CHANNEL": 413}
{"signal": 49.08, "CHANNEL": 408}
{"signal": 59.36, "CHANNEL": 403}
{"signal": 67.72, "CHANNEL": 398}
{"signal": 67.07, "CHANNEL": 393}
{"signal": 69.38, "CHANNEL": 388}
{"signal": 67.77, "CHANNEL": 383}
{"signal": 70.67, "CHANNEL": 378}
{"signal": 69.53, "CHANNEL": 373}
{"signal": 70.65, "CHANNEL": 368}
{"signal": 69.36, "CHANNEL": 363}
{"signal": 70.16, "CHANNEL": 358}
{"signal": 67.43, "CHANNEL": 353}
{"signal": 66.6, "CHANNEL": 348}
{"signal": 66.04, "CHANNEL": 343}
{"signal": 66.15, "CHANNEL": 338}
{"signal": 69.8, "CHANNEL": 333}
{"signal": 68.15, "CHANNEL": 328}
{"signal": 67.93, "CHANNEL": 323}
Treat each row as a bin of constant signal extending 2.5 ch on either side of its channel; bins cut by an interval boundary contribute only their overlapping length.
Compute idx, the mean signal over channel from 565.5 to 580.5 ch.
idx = 63.1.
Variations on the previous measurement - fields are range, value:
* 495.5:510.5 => 64.3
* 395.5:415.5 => 53.2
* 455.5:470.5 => 64.9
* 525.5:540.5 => 64.7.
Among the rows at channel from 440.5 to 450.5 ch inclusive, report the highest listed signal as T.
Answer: 59.52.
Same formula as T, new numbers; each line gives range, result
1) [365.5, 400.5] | 70.67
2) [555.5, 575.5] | 63.96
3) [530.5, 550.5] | 66.84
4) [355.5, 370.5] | 70.65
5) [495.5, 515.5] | 66.29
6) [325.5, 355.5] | 69.8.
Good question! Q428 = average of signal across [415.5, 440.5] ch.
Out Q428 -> 30.9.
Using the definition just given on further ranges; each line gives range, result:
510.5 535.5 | 63.3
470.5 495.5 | 64.3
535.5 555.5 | 64.3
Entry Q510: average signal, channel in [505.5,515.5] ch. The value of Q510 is 63.8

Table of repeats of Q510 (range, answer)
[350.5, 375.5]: 69.4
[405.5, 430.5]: 34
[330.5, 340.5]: 68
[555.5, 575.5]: 63.2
